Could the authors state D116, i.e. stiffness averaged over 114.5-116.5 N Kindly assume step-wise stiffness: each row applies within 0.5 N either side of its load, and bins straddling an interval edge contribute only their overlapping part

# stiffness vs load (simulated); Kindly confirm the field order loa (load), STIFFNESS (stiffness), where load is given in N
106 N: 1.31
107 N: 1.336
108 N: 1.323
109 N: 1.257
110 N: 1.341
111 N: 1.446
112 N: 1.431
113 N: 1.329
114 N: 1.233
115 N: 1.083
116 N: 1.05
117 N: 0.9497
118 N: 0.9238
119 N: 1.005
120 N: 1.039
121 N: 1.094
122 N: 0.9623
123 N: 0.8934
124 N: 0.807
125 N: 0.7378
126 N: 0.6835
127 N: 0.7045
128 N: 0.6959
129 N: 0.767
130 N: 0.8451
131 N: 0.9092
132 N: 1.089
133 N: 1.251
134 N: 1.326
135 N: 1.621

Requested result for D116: 1.07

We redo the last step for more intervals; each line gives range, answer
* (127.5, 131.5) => 0.804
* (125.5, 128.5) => 0.695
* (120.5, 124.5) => 0.939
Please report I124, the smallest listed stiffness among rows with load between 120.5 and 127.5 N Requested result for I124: 0.6835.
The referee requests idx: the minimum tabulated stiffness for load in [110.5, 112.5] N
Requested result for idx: 1.431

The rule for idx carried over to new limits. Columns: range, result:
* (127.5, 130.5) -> 0.6959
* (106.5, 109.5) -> 1.257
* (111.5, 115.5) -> 1.083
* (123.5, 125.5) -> 0.7378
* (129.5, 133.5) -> 0.8451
